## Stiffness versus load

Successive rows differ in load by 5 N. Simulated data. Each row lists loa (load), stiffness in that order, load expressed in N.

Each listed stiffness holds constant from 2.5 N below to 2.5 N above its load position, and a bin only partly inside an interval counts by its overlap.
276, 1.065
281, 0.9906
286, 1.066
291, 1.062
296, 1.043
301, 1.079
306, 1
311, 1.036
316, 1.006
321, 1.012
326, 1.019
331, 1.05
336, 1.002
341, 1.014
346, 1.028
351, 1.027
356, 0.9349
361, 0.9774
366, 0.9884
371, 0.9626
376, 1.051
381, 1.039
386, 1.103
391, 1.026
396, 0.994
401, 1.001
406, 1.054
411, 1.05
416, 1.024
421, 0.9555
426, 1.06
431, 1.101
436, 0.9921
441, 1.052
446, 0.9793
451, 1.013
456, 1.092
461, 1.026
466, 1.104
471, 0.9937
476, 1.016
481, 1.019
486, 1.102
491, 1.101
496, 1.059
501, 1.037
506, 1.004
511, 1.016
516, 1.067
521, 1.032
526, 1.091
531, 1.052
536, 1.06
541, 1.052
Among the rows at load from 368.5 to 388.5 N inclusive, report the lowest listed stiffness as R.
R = 0.9626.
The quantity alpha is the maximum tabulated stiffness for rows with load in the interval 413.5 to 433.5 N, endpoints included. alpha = 1.101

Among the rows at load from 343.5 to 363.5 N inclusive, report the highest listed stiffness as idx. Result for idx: 1.028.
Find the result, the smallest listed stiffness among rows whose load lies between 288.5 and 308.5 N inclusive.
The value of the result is 1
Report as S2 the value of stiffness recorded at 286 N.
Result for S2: 1.066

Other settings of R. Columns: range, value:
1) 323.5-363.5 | 0.9349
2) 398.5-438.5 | 0.9555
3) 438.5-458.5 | 0.9793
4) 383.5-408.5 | 0.994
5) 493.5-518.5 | 1.004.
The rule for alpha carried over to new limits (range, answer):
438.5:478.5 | 1.104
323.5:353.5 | 1.05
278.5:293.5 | 1.066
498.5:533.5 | 1.091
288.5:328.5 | 1.079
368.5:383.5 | 1.051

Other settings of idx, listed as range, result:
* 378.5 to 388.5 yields 1.103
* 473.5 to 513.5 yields 1.102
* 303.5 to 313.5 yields 1.036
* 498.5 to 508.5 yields 1.037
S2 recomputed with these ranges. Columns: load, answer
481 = 1.019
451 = 1.013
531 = 1.052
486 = 1.102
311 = 1.036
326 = 1.019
